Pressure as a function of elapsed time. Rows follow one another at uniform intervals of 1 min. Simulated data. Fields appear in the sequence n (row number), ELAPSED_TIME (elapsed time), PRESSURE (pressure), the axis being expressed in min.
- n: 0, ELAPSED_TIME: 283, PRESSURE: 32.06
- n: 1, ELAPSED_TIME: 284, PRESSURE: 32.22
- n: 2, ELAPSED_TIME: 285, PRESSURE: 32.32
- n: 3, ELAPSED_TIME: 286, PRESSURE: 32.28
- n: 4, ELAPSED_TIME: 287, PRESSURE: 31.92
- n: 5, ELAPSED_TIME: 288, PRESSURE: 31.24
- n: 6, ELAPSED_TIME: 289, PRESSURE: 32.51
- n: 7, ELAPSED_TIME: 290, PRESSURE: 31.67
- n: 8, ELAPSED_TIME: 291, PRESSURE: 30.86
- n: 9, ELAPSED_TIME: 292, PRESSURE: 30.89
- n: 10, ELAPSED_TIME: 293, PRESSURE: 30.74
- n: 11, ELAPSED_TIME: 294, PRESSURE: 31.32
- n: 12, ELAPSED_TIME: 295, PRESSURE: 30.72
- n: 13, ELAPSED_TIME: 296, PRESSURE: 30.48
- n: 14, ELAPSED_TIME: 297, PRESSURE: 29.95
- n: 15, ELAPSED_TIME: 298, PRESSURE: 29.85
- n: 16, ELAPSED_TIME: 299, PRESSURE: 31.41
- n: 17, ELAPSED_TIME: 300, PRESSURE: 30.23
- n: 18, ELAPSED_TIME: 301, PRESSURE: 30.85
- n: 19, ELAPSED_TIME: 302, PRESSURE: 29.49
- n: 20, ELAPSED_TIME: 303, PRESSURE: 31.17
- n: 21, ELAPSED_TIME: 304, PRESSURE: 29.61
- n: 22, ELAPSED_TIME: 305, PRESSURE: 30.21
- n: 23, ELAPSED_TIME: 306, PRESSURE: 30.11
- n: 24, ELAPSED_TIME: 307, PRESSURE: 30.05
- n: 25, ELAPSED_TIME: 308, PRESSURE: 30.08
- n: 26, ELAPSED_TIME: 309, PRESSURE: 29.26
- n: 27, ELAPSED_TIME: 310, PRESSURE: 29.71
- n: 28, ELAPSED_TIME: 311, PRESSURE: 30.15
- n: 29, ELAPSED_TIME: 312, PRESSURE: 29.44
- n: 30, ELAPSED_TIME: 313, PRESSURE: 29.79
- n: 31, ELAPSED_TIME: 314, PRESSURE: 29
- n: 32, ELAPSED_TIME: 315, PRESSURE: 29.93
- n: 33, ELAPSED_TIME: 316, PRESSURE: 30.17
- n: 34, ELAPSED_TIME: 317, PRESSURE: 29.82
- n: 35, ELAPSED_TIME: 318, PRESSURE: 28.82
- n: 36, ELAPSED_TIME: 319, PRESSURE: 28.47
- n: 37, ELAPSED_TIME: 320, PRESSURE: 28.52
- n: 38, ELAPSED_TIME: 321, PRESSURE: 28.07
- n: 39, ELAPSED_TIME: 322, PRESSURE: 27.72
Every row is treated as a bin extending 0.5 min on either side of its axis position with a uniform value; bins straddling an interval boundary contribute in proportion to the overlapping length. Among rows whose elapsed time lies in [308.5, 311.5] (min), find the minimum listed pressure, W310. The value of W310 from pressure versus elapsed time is 29.26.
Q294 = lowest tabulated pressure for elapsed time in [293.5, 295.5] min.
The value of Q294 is 30.72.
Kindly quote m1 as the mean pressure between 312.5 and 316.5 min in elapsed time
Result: 29.7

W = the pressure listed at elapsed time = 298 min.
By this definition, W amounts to 29.85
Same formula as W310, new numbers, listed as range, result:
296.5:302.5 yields 29.49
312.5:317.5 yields 29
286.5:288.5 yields 31.24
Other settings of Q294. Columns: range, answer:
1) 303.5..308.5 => 29.61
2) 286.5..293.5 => 30.74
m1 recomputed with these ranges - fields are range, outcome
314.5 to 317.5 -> 30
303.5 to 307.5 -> 30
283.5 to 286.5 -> 32.3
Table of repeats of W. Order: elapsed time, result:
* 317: 29.82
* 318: 28.82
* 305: 30.21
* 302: 29.49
